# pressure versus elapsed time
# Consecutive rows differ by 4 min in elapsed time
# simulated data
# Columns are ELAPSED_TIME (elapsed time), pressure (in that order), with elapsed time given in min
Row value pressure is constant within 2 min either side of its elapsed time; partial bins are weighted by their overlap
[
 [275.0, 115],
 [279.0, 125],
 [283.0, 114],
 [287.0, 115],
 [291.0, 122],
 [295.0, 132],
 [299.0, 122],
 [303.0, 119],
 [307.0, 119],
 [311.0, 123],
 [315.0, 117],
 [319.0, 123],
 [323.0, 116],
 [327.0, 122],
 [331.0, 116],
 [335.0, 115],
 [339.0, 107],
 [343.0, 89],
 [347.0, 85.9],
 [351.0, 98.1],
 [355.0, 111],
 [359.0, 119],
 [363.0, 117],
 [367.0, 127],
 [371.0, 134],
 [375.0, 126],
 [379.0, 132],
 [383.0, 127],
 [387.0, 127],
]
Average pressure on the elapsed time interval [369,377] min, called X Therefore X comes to 130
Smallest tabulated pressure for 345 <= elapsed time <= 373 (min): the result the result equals 85.9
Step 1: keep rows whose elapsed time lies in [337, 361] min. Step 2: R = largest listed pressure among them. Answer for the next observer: 119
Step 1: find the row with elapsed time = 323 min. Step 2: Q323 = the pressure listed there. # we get 116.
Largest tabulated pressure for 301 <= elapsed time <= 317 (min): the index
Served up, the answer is 123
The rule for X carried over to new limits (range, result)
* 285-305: 122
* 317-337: 118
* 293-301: 127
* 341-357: 96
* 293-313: 123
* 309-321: 121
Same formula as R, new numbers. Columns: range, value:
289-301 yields 132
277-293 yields 125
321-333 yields 122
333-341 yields 115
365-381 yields 134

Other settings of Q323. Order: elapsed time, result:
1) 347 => 85.9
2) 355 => 111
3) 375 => 126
